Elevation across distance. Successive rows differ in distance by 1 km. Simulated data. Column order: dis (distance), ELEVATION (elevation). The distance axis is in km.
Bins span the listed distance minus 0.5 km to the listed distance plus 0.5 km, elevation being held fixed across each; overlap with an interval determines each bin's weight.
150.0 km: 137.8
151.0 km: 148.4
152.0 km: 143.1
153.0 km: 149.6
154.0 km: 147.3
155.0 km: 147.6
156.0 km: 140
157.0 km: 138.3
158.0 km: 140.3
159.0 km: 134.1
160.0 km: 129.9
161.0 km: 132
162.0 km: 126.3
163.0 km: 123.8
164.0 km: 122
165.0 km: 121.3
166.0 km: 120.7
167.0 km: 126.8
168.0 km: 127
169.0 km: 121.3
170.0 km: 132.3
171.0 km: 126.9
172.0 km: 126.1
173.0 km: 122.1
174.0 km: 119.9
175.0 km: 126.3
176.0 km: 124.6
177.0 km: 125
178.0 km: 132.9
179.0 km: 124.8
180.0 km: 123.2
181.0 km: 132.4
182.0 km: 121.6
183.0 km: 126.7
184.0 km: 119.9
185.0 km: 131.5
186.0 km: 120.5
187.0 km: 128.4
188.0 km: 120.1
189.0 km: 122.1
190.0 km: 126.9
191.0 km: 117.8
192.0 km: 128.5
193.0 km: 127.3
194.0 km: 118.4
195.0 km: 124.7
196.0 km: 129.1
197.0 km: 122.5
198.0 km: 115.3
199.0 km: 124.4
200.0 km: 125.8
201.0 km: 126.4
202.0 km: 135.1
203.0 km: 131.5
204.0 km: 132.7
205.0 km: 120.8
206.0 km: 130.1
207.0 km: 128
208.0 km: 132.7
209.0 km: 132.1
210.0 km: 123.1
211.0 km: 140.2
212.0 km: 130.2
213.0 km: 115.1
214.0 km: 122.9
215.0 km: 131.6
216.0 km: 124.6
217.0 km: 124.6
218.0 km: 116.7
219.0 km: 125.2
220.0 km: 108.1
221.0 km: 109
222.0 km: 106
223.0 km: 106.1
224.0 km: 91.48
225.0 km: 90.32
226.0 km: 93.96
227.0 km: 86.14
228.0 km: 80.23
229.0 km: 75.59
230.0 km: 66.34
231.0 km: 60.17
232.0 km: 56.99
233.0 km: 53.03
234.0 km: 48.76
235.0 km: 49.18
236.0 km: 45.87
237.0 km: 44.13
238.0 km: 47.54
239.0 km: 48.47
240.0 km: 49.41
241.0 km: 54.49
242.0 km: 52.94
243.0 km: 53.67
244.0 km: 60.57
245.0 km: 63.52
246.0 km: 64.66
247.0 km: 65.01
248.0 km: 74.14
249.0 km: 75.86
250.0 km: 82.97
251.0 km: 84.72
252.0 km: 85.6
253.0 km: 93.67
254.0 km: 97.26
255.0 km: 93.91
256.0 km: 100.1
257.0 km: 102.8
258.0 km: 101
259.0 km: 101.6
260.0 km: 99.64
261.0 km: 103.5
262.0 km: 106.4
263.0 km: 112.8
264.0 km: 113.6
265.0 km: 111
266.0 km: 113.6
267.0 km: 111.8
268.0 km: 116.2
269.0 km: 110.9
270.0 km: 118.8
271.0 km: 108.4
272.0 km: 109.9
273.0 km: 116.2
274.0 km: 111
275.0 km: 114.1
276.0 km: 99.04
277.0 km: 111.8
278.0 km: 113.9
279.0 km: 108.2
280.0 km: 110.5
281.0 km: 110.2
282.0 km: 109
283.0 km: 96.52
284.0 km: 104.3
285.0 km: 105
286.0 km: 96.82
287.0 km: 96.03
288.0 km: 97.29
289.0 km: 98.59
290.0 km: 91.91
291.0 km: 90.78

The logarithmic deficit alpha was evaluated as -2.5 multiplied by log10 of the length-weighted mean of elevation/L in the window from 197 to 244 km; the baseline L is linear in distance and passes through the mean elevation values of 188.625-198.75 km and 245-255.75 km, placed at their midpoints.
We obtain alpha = 0.09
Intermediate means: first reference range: 123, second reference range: 81.4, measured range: 97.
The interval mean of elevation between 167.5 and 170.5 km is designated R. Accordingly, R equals 127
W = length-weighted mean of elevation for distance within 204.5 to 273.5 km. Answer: 93.9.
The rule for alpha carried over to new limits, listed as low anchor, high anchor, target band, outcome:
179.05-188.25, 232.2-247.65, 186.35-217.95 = -0.250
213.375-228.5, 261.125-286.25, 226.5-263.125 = 0.422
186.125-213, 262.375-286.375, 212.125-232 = 0.200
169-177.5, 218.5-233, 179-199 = -0.092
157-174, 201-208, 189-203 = 0.036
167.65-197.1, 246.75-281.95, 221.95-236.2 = 0.463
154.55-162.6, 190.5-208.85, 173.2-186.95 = 0.046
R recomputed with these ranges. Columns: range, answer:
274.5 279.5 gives 109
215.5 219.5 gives 123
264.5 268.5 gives 113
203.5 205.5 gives 127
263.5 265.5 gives 112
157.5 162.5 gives 133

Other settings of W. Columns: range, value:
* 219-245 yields 70.5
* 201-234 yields 108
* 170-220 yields 126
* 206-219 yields 127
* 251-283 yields 106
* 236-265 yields 79.7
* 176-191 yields 125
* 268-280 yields 111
